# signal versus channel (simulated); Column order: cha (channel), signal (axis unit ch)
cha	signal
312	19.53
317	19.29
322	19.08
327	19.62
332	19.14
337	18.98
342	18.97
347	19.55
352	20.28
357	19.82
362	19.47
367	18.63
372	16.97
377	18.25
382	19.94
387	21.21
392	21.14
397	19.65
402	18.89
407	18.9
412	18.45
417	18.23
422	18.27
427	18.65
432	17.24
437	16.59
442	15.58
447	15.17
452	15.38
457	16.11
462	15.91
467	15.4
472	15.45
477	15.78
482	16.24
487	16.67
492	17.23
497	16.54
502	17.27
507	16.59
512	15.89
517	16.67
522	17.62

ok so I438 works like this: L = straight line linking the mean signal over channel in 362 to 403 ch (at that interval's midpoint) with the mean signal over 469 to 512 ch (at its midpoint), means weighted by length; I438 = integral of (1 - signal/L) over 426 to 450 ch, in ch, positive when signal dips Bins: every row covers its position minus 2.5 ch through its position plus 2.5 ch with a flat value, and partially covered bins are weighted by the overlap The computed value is 1.8 ch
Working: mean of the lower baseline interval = 19.4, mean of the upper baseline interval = 16.4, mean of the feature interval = 16.5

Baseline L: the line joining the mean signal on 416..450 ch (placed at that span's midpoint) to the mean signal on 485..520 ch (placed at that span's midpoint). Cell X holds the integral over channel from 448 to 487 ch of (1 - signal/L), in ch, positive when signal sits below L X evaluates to 2.5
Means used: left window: 17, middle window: 15.8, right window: 16.7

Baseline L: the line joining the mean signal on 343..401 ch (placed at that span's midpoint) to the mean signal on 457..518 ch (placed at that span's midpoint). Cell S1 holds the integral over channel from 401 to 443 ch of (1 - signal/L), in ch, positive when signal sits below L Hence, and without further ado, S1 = 0.5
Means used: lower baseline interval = 19.5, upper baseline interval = 16.3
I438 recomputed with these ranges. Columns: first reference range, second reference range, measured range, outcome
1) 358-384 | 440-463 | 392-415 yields -2.3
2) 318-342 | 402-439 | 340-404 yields -2.6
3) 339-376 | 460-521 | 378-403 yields -2.4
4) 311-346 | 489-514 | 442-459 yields 1.9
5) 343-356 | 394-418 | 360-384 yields 1.0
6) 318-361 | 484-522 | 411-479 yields 4.5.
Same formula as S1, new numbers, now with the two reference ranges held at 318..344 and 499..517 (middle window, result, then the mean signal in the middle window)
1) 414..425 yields -0.24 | 18.3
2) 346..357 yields -0.63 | 19.9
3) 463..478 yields 1.39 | 15.6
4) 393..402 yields -0.73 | 19.7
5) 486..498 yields -0.03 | 16.9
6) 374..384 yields -0.26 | 18.9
